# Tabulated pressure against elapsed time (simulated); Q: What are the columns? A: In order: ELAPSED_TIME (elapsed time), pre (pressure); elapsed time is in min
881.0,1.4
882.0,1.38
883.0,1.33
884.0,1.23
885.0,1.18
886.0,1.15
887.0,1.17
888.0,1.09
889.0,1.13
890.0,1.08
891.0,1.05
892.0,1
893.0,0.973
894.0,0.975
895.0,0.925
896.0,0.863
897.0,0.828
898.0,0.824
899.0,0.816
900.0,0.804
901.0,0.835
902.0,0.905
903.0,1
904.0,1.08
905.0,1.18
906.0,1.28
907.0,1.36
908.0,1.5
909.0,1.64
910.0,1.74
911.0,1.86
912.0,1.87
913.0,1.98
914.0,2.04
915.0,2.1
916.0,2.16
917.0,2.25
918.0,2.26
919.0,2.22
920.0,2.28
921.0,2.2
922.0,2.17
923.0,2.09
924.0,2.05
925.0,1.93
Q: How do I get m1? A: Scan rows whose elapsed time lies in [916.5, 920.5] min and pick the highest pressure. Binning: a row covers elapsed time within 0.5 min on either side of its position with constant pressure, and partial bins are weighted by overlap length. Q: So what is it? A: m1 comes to 2.28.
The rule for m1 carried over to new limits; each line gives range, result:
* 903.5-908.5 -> 1.5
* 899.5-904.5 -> 1.08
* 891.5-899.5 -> 1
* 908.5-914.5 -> 2.04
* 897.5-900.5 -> 0.824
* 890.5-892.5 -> 1.05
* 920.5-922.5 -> 2.2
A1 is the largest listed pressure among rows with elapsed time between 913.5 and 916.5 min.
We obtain 2.16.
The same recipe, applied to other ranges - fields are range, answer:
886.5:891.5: 1.17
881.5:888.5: 1.38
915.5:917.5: 2.25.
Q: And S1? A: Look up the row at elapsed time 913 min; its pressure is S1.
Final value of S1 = 1.98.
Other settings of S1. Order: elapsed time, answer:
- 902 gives 0.905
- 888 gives 1.09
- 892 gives 1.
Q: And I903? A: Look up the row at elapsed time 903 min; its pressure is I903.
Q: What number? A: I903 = 1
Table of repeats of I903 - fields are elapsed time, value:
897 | 0.828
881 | 1.4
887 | 1.17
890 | 1.08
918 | 2.26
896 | 0.863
